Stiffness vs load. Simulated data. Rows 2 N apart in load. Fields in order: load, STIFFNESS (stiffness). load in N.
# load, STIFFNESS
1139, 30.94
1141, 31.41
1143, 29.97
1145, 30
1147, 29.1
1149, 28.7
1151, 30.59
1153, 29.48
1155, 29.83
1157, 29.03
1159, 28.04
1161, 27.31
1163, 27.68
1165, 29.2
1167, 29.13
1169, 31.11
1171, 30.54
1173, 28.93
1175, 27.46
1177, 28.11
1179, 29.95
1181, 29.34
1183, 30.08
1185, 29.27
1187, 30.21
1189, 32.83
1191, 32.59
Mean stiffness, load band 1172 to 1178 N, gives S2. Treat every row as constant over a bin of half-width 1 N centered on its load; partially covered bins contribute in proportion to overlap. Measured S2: 28.2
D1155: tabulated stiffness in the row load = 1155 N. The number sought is 29.83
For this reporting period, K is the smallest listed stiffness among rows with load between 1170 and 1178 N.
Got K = 27.46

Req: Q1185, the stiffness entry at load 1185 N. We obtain 29.27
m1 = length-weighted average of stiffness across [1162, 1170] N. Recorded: 29.3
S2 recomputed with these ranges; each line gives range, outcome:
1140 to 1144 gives 30.7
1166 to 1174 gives 29.9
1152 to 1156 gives 29.7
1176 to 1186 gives 29.4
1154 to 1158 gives 29.4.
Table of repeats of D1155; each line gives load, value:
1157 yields 29.03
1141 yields 31.41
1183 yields 30.08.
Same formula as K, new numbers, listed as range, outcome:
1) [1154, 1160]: 28.04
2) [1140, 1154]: 28.7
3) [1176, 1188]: 28.11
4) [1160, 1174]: 27.31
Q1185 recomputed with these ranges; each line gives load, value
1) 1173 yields 28.93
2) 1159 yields 28.04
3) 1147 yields 29.1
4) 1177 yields 28.11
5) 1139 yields 30.94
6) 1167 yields 29.13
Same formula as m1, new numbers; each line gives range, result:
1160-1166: 28.1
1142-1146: 30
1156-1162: 28.1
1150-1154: 30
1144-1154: 29.6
